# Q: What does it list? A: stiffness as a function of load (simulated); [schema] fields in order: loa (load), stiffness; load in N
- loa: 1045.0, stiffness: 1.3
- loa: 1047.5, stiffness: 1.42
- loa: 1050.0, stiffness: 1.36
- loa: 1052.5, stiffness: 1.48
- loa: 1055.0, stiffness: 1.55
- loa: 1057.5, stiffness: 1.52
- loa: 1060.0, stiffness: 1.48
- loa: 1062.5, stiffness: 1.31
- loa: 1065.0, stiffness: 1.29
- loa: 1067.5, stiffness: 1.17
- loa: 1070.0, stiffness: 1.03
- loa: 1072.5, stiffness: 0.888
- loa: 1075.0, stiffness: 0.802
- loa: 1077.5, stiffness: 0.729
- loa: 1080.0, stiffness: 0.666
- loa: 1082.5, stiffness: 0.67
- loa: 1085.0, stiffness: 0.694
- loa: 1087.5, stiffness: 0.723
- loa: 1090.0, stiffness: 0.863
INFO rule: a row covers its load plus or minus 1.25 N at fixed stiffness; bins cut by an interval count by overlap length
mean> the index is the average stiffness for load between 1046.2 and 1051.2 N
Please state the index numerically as 1.39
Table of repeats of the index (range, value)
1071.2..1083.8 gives 0.752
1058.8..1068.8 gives 1.31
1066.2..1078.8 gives 0.924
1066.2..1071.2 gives 1.1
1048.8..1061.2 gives 1.48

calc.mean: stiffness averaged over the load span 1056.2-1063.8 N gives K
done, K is 1.44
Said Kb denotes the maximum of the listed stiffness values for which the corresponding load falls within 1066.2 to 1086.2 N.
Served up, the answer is 1.17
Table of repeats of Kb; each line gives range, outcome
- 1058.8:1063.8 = 1.48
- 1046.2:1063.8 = 1.55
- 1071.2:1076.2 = 0.888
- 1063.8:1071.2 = 1.29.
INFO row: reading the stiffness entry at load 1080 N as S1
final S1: 0.666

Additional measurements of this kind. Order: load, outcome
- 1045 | 1.3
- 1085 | 0.694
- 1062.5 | 1.31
